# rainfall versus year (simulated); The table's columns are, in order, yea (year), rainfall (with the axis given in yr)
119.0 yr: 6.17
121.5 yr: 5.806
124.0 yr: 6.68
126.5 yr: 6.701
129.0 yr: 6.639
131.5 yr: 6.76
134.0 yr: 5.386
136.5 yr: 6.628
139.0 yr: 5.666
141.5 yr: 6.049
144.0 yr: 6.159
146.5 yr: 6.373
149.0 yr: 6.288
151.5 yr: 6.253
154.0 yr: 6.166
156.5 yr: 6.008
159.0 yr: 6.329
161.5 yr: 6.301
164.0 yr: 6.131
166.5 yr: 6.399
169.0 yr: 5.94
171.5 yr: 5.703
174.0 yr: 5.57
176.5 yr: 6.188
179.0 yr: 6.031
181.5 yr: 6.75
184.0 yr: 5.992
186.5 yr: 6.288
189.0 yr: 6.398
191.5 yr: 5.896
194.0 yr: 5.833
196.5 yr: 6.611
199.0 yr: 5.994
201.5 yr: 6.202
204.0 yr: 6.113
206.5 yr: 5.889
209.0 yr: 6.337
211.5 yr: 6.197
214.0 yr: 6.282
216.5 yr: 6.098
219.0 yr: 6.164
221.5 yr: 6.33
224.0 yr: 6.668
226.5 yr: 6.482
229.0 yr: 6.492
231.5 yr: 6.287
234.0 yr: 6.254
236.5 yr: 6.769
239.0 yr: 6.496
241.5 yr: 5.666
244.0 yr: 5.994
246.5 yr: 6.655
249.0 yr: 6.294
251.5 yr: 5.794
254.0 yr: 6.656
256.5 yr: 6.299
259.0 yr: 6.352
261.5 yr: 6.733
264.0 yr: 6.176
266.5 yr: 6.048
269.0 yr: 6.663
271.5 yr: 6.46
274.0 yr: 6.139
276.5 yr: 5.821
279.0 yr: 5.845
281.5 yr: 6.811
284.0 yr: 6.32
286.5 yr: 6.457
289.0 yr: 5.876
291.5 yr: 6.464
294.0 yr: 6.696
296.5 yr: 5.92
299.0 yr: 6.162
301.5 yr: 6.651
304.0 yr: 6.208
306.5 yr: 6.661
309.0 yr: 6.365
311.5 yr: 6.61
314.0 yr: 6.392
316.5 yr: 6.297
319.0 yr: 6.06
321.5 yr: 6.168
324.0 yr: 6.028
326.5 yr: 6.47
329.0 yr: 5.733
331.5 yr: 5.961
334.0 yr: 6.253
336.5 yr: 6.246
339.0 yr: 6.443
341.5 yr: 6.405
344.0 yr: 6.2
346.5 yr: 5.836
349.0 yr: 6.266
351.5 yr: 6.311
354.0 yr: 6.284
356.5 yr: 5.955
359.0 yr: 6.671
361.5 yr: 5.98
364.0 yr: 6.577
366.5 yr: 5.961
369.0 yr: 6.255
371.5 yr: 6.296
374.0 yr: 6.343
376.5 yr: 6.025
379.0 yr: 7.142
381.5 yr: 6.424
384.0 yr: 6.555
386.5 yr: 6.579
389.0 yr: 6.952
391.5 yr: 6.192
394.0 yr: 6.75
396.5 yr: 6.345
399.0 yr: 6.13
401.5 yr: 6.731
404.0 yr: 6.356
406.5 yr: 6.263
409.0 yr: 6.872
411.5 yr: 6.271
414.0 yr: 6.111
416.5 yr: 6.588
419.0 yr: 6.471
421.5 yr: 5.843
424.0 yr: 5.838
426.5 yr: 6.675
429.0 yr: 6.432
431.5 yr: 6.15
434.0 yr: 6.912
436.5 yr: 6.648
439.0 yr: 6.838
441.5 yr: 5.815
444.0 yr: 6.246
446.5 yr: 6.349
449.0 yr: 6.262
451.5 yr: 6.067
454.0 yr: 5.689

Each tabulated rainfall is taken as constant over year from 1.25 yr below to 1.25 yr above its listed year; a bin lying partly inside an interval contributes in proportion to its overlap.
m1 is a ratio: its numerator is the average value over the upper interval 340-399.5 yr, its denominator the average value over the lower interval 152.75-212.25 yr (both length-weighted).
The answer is 1.04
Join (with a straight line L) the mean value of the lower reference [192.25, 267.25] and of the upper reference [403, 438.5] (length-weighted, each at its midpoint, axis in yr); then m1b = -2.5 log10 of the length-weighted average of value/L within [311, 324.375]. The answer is 0.01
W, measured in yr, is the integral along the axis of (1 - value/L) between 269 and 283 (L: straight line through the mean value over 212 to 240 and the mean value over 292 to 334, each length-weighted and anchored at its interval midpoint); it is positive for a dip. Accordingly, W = 0.1 yr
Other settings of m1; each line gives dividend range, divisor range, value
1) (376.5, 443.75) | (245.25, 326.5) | 1.02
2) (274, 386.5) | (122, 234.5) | 1.01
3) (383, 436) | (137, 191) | 1.05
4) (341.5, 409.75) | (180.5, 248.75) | 1.02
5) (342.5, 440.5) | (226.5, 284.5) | 1.01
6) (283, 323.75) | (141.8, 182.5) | 1.03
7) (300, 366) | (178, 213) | 1.01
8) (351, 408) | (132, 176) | 1.05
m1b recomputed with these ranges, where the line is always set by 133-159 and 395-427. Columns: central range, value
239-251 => 0.01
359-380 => 0.00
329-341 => 0.02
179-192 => -0.02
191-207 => 0.01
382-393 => -0.04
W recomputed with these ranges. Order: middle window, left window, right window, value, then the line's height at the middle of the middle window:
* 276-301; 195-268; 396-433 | 0.2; 6.3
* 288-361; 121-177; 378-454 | 0.9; 6.33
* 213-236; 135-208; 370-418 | -0.5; 6.22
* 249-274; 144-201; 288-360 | -0.5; 6.22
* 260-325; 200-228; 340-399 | -0.1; 6.3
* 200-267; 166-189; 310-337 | -1.6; 6.14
